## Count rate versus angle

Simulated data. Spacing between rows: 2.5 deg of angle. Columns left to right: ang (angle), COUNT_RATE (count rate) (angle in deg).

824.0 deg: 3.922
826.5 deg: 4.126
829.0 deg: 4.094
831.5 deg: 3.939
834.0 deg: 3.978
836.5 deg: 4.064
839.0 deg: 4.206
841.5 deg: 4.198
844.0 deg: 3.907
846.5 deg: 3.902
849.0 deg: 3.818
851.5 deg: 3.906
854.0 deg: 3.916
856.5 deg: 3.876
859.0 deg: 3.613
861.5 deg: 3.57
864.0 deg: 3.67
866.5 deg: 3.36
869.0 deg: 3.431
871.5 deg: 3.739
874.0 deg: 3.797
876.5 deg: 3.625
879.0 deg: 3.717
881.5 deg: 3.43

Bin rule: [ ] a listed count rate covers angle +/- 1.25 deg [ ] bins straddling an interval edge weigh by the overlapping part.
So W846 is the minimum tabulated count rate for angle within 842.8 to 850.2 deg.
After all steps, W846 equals 3.818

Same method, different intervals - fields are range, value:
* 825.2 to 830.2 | 4.094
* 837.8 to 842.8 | 4.198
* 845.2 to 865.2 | 3.57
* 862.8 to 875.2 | 3.36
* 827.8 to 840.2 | 3.939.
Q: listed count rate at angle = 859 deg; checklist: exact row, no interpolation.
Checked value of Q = 3.613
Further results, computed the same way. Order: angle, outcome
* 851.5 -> 3.906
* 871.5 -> 3.739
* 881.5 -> 3.43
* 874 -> 3.797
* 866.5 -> 3.36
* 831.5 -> 3.939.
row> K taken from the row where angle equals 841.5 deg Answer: 4.198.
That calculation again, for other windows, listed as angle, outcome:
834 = 3.978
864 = 3.67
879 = 3.717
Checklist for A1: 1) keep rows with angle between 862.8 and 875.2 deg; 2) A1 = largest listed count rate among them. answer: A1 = 3.797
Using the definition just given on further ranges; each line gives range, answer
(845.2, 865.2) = 3.916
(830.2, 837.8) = 4.064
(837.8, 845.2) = 4.206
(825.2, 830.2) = 4.126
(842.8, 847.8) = 3.907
